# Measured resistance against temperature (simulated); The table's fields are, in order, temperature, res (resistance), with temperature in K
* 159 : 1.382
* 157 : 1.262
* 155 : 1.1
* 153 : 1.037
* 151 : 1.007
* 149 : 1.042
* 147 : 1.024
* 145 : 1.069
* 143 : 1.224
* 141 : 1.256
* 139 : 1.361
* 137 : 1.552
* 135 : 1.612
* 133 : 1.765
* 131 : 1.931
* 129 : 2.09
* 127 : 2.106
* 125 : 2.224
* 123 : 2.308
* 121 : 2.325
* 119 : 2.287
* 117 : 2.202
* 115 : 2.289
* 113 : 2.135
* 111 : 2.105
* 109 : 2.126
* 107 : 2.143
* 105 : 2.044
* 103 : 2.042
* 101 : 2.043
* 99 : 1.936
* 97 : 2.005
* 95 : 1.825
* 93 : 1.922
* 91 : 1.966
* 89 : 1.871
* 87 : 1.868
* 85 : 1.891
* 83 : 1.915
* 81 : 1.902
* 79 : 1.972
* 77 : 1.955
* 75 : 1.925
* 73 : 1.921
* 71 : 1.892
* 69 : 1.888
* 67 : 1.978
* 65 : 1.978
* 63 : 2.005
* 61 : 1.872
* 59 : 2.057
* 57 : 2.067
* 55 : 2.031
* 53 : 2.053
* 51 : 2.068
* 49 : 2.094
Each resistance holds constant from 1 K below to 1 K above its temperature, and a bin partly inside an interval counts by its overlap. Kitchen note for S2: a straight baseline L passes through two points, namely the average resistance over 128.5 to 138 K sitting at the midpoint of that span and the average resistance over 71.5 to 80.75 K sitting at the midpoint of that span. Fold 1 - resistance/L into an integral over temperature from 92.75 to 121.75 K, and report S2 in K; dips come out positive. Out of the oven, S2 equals -3.9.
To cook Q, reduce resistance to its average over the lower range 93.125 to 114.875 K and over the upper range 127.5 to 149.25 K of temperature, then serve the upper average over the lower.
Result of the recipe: 0.72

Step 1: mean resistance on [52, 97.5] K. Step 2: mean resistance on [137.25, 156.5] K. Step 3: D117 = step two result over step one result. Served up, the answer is 0.6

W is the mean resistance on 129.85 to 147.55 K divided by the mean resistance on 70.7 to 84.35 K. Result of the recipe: 0.75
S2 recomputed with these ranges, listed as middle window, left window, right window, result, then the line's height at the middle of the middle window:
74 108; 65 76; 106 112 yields 1.29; 2.03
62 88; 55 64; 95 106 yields 0.92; 2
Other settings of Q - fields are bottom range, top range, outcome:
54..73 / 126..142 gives 0.87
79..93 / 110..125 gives 1.17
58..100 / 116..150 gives 0.90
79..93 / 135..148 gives 0.67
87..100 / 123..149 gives 0.84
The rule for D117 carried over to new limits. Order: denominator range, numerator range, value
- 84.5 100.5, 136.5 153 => 0.61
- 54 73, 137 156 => 0.58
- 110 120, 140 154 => 0.50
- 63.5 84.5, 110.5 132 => 1.13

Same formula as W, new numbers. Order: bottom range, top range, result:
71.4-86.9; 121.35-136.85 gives 1.04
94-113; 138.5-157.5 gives 0.55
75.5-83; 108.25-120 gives 1.13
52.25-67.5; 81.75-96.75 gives 0.95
